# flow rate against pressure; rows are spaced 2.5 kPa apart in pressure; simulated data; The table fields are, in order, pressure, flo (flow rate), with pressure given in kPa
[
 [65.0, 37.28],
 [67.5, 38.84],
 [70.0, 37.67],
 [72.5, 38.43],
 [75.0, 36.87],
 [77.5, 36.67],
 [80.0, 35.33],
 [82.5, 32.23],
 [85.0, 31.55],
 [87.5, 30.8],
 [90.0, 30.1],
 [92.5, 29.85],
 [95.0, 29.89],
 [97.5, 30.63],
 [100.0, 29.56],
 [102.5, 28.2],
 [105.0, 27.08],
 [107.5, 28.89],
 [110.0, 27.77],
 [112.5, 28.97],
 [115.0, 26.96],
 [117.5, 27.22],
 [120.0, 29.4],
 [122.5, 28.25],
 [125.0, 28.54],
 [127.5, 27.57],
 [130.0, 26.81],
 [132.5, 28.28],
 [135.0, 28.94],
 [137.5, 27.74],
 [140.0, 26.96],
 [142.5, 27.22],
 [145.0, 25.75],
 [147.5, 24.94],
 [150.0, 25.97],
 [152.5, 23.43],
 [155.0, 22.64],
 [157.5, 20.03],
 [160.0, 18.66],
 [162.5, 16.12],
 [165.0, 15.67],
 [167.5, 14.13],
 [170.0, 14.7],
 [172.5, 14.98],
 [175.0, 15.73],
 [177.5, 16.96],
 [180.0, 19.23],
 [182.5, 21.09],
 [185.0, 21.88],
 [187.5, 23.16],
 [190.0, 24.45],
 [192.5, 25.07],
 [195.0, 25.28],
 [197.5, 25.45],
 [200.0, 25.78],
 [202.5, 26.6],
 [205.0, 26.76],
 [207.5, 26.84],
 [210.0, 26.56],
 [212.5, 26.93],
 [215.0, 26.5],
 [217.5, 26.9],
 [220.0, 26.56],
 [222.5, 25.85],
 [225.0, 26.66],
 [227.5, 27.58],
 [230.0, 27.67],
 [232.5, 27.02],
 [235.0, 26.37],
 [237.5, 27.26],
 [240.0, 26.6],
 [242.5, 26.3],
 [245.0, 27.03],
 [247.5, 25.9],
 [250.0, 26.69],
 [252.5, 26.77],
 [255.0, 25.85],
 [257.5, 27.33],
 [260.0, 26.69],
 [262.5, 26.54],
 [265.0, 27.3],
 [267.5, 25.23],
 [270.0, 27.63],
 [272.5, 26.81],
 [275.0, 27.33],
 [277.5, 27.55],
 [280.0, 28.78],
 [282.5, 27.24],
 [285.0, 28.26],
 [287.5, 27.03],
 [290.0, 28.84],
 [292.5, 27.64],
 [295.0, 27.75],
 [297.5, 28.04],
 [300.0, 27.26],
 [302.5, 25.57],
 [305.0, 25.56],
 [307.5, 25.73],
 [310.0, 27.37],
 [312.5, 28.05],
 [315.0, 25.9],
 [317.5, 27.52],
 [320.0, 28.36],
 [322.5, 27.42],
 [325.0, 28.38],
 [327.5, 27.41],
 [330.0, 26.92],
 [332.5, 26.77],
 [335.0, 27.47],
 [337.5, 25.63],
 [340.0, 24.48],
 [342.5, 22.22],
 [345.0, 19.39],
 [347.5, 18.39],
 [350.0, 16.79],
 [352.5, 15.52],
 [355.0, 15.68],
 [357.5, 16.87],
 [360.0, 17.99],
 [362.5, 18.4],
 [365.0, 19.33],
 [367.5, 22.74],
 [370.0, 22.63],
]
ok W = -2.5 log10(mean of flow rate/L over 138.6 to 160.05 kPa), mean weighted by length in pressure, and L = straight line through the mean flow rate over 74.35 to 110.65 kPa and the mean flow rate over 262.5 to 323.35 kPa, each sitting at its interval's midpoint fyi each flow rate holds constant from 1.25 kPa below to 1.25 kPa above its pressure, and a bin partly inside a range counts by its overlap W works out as 0.227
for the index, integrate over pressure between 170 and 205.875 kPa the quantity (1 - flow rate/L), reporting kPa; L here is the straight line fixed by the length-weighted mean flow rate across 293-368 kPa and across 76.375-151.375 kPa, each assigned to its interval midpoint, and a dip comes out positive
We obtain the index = 6.8 kPa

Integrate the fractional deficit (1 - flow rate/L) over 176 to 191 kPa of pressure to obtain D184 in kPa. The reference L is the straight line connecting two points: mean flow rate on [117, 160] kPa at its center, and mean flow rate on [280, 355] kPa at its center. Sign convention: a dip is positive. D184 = 2.9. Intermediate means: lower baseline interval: 26.2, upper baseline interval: 25.5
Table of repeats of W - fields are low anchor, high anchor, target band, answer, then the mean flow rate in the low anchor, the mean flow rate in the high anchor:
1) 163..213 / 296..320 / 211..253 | -0.14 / 21.7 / 26.9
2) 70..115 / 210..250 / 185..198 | 0.15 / 31.4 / 26.7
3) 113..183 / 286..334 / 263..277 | -0.03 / 23.1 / 27.2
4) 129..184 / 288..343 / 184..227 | -0.11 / 21.6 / 26.9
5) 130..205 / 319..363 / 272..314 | -0.21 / 22.5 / 22.5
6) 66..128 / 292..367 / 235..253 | 0.00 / 31.2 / 23.9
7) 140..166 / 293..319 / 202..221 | -0.11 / 22.3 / 26.9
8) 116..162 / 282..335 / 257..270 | 0.01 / 25.9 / 27.3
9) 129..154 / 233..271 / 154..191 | 0.39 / 26.6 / 26.6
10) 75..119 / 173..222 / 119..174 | 0.17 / 30.3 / 24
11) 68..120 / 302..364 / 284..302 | -0.12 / 31.3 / 23.6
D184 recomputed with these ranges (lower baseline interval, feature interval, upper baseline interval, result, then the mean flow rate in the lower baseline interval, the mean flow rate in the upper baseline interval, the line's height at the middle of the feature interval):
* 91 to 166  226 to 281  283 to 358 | -3.1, 26.3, 25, 25.5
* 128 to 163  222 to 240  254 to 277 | -0.5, 24.8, 26.8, 26.2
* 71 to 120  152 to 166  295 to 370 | 4.7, 30.9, 23.7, 29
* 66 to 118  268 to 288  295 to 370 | -1.5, 31.7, 23.7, 25.5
